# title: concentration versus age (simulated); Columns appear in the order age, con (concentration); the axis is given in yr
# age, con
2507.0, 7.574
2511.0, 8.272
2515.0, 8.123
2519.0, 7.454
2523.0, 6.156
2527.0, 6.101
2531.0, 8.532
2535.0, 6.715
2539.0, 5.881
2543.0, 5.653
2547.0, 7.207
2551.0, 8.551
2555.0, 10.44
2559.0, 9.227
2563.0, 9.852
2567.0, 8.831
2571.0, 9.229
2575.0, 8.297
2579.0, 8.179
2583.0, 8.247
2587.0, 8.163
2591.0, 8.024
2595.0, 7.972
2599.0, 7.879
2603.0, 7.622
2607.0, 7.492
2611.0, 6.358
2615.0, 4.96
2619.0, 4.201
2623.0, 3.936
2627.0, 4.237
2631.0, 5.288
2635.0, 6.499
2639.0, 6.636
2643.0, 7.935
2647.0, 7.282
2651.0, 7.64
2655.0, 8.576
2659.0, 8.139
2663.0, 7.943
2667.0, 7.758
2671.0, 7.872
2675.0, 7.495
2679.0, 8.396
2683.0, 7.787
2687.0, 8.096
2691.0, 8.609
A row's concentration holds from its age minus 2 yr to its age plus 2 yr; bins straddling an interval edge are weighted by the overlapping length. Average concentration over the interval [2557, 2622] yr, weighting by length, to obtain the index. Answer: 7.72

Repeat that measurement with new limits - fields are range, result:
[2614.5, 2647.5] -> 5.62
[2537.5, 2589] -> 8.31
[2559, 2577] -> 9.07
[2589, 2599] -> 7.97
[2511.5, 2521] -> 7.86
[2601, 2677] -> 6.73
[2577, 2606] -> 7.99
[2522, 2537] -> 6.92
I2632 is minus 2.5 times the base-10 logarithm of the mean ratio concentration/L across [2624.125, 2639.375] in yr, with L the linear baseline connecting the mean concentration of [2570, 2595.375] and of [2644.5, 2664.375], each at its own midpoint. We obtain 0.418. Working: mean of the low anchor 8.29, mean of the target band 5.46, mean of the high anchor 7.92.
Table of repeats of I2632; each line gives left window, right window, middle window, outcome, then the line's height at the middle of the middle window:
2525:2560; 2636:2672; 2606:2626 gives 0.414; 7.66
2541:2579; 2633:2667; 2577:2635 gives 0.221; 8.07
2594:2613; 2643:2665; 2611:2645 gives 0.360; 7.67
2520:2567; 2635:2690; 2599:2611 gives 0.048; 7.75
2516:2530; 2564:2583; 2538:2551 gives 0.151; 7.6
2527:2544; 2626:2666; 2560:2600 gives -0.234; 6.86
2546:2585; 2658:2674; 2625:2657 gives 0.197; 8.13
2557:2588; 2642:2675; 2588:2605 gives 0.083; 8.52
